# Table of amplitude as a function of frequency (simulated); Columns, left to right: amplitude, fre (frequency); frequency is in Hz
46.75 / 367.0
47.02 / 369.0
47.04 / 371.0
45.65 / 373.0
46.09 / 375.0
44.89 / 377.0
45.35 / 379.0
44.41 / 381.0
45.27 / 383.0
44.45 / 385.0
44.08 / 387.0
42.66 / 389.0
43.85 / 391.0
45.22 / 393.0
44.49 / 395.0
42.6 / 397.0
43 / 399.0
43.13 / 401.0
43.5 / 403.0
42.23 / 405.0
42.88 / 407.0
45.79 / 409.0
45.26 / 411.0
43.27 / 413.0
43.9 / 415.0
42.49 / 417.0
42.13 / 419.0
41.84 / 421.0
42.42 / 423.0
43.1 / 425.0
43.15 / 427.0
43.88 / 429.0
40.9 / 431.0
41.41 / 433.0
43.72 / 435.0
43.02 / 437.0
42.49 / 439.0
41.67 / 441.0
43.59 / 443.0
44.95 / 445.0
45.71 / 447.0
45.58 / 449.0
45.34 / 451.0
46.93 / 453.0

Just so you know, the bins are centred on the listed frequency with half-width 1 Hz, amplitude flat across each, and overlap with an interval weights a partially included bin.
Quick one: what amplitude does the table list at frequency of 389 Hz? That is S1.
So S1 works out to 42.66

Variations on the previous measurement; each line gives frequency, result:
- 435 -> 43.72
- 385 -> 44.45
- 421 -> 41.84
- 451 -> 45.34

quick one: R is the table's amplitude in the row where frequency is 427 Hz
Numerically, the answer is 43.15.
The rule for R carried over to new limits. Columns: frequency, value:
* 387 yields 44.08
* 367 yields 46.75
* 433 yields 41.41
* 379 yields 45.35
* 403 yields 43.5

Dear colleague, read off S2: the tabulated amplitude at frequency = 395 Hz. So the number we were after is 44.49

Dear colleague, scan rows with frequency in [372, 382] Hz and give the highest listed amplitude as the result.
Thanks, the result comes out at 46.09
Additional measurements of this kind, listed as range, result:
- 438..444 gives 43.59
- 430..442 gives 43.72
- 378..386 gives 45.35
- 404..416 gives 45.79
